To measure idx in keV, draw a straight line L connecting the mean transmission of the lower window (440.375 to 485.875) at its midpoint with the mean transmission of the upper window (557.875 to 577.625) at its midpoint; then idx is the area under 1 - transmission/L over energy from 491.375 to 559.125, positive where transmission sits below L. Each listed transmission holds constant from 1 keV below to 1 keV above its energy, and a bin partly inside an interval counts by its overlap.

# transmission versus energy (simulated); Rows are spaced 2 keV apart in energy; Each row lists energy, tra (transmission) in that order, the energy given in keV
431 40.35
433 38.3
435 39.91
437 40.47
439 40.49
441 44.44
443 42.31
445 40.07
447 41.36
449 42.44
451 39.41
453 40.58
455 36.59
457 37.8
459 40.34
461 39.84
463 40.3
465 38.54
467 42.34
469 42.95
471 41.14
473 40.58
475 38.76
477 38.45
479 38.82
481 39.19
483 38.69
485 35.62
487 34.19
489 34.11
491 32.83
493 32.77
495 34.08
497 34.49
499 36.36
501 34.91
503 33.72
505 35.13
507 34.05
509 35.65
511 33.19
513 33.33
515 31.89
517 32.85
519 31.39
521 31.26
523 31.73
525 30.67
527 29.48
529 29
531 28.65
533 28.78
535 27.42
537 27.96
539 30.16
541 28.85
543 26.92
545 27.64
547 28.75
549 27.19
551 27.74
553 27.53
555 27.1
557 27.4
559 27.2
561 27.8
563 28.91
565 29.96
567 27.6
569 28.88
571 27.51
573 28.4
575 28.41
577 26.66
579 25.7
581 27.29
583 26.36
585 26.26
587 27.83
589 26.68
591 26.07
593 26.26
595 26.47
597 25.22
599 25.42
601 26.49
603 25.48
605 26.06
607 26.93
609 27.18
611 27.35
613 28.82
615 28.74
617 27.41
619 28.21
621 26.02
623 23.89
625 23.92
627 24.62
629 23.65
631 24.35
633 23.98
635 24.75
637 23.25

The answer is 4.52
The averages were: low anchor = 40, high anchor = 28.2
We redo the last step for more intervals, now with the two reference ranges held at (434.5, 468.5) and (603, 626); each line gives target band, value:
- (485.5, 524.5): 2.6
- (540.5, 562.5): 3.0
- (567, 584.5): 1.5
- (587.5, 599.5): 1.0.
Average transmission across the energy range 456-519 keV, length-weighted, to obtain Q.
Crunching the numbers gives 36.6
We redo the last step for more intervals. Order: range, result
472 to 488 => 38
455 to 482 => 39.8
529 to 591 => 27.8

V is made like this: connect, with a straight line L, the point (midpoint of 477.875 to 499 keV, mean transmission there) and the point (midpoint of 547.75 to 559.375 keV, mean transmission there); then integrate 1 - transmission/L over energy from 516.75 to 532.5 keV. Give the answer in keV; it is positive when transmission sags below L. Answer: 0.3 keV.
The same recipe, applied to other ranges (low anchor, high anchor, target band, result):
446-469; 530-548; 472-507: -0.49 keV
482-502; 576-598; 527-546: 1.51 keV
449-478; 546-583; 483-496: 0.88 keV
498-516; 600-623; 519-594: 6.58 keV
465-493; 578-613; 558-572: 0.59 keV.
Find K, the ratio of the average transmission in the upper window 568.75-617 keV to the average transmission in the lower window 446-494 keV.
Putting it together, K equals 0.70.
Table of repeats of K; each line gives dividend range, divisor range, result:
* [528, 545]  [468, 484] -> 0.71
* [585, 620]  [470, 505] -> 0.74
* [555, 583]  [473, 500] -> 0.77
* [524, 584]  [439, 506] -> 0.73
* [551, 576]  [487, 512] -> 0.82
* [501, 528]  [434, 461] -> 0.81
